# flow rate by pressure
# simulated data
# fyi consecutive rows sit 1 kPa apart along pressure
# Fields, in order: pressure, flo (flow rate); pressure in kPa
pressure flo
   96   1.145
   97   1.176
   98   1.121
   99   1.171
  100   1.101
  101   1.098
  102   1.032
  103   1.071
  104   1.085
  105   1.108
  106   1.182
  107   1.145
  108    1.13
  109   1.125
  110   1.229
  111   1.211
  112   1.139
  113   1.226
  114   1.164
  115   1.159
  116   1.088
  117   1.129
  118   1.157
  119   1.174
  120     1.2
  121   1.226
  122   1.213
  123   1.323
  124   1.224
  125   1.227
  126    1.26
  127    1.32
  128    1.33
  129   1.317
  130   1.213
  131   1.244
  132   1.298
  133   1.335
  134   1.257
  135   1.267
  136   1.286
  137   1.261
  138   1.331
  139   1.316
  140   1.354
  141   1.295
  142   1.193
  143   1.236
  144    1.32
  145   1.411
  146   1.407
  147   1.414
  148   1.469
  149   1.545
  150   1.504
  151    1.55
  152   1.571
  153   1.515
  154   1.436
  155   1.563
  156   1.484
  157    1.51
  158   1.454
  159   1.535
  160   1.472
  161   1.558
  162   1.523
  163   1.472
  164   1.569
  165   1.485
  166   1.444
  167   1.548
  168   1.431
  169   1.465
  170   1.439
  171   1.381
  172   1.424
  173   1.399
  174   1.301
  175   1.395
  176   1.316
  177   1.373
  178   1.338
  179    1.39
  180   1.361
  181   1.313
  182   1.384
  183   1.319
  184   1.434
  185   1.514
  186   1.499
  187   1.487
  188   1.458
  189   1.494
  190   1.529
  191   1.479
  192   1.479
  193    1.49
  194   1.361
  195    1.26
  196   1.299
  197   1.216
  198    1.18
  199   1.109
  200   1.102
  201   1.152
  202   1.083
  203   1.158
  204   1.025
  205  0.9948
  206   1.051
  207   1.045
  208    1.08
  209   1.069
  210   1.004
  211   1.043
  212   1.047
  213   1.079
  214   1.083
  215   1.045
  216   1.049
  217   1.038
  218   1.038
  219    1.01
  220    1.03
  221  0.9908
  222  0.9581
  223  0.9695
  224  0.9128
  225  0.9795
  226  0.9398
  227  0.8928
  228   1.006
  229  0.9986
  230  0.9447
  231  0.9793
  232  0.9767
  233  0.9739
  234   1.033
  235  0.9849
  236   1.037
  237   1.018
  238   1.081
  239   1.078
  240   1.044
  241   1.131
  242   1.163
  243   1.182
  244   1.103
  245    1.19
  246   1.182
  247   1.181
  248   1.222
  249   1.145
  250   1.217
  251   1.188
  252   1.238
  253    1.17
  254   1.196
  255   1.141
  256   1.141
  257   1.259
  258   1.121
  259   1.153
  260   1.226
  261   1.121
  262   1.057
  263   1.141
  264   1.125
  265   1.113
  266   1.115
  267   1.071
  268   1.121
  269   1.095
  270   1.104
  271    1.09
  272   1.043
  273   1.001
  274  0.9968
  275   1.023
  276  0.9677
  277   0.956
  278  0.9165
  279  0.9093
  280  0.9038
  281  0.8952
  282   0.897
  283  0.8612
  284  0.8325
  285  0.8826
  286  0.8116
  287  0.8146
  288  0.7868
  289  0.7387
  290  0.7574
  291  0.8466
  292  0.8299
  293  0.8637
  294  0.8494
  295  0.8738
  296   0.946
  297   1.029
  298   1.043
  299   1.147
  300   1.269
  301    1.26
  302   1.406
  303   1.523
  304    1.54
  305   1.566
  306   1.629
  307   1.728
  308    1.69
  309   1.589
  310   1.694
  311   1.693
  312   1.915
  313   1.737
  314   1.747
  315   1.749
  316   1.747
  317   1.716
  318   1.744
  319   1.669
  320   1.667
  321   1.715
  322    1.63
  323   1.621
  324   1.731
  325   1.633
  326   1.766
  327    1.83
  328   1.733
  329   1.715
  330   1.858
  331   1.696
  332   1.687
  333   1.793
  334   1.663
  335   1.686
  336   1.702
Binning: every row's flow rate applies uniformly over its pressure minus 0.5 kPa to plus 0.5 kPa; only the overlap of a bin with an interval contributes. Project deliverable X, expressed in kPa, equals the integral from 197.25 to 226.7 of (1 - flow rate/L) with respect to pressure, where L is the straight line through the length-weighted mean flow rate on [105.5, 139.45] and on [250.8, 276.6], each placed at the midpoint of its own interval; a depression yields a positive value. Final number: 2.85 kPa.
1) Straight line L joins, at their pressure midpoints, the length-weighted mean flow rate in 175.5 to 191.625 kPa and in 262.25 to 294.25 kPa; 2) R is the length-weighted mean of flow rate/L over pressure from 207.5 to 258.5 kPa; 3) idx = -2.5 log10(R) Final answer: 0.09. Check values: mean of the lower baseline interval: 1.42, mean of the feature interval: 1.07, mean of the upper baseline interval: 0.95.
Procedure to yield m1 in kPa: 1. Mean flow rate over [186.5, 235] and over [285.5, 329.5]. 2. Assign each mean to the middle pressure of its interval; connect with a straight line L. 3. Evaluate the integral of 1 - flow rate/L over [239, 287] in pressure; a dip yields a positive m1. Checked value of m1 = 7.3 kPa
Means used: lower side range 1.12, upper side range 1.41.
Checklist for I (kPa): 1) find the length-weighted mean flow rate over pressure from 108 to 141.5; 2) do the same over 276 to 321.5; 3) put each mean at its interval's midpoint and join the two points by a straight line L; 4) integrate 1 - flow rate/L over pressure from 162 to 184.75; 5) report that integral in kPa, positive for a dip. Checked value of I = -3.1 kPa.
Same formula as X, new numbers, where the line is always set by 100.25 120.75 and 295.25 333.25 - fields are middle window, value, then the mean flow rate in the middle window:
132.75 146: -1.0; 1.3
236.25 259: 4.6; 1.15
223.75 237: 4.1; 0.977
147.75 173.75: -4.9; 1.49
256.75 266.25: 2.2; 1.14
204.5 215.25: 2.5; 1.05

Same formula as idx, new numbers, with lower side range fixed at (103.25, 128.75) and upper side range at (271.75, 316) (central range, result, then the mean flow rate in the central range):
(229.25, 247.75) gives 0.10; 1.07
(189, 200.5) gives -0.13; 1.33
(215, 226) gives 0.18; 0.997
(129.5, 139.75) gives -0.08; 1.28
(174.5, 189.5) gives -0.19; 1.41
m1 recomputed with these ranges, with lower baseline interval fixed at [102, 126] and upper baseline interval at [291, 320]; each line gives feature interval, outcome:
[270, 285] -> 4.7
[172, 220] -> 1.4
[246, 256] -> 1.3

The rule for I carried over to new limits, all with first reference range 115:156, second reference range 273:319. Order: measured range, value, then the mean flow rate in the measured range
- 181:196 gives -1.7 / 1.43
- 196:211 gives 2.1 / 1.1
